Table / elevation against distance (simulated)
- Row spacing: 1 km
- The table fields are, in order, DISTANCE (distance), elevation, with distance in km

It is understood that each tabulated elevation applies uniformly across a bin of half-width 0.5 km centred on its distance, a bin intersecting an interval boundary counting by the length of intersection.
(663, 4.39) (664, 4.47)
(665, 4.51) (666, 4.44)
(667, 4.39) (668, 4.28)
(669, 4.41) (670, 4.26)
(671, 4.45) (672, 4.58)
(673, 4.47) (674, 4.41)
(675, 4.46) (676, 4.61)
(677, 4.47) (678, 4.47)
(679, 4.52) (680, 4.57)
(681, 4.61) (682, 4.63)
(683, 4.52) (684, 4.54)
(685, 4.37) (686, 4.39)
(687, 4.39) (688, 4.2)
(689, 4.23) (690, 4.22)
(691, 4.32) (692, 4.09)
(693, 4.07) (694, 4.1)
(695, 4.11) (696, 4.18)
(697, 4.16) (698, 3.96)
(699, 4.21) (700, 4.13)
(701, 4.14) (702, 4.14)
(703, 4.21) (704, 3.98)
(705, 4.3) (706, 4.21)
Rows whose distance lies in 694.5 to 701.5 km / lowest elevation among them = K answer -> 3.96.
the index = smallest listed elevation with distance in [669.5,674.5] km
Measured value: 4.26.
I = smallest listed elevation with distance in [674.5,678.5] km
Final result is 4.46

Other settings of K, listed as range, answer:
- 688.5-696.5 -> 4.07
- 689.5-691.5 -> 4.22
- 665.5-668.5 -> 4.28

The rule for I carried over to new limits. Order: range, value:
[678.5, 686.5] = 4.37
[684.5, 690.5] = 4.2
